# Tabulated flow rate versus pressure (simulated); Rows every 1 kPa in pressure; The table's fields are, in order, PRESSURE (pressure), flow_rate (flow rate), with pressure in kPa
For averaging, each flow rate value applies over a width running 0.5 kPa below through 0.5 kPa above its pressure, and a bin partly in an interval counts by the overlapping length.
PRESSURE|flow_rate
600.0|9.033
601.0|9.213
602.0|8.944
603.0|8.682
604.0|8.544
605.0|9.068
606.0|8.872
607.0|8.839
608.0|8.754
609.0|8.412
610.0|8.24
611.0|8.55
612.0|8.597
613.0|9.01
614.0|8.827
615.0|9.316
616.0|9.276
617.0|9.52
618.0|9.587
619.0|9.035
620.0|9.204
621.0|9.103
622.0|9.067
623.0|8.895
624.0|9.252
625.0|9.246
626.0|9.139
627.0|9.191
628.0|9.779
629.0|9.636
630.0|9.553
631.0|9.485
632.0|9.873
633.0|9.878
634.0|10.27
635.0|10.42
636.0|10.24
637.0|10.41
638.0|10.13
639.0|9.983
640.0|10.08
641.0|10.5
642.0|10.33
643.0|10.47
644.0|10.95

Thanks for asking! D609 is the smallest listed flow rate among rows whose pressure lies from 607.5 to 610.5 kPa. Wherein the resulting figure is 8.24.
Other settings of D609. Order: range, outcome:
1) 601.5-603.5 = 8.682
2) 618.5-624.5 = 8.895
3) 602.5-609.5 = 8.412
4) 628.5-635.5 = 9.485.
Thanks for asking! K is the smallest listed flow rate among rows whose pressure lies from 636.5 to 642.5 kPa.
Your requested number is 9.983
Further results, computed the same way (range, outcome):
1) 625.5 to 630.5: 9.139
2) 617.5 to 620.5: 9.035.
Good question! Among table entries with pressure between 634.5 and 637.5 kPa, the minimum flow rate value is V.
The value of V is 10.24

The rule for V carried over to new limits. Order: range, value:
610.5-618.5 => 8.55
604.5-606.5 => 8.872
